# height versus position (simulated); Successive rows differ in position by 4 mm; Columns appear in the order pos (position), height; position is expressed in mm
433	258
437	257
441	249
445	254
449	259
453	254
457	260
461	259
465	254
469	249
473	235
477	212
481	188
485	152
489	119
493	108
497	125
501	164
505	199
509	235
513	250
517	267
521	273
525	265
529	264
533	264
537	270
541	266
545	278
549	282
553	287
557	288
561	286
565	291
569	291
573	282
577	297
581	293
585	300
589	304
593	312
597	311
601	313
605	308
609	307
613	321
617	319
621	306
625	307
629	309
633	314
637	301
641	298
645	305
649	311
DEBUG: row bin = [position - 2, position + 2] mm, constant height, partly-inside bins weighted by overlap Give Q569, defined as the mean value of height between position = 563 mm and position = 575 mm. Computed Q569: 288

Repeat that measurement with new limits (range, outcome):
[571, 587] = 293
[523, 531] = 264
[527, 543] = 266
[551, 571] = 289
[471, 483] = 212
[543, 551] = 280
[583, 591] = 302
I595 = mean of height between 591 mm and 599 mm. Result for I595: 312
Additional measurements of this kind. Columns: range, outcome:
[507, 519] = 251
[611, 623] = 315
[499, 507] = 182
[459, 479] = 242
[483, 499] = 126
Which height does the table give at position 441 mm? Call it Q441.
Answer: 249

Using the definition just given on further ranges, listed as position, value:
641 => 298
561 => 286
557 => 288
